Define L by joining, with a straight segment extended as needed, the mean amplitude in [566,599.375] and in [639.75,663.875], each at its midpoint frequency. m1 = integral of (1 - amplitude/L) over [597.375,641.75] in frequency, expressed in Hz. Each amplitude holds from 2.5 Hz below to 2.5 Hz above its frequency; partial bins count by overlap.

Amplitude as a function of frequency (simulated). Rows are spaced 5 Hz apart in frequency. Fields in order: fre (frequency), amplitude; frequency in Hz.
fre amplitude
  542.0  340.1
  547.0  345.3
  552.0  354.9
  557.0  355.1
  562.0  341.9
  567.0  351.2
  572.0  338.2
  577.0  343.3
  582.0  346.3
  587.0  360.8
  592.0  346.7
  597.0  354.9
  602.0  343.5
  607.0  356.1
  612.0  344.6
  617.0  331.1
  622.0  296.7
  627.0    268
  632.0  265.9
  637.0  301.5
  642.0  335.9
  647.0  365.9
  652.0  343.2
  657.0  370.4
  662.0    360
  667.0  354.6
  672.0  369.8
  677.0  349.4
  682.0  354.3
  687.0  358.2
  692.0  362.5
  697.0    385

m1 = 4.5 Hz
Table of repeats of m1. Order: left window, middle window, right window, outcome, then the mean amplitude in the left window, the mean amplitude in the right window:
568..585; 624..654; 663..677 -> 3.6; 344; 360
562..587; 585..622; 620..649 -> -2.1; 346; 305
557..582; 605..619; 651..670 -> 0.3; 345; 358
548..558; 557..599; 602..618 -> 0.2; 354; 345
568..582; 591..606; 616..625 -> -1.1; 343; 308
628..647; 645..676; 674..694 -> -2.7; 307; 356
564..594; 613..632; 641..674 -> 3.0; 348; 358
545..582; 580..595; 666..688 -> -0.1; 347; 357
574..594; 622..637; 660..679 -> 3.2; 349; 359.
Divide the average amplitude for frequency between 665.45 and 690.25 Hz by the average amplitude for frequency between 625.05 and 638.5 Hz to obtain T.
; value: 1.29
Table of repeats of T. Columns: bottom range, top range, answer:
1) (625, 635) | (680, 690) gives 1.33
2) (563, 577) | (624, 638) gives 0.80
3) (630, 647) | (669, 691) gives 1.15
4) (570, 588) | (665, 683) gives 1.03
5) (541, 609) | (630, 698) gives 1.00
